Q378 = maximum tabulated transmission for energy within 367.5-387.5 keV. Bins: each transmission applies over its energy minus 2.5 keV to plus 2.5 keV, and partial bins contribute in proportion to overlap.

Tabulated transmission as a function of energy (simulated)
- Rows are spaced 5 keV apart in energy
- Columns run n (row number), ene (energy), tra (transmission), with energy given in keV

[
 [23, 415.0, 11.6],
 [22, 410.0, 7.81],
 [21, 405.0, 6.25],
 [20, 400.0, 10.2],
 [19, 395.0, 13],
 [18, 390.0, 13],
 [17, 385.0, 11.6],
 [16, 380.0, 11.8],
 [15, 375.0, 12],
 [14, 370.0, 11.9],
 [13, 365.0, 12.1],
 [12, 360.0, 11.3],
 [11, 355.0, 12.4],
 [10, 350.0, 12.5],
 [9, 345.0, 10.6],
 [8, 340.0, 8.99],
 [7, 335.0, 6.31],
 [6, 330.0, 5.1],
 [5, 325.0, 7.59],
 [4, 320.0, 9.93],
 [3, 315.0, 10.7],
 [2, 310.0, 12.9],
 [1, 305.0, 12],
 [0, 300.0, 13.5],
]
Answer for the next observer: 12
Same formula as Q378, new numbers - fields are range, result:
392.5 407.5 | 13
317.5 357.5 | 12.5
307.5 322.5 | 12.9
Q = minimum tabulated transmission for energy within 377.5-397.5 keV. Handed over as 11.6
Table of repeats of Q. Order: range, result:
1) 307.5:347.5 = 5.1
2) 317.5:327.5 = 7.59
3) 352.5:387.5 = 11.3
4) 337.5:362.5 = 8.99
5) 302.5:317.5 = 10.7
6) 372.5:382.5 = 11.8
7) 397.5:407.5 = 6.25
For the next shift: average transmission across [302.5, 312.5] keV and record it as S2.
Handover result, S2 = 12.4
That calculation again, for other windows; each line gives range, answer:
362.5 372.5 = 12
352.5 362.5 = 11.8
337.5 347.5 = 9.79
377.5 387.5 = 11.7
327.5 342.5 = 6.8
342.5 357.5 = 11.8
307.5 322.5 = 11.2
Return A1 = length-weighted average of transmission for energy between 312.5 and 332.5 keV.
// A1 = 8.33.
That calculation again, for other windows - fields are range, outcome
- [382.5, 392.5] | 12.3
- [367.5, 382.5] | 11.9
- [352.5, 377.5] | 11.9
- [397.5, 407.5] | 8.22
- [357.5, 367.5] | 11.7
